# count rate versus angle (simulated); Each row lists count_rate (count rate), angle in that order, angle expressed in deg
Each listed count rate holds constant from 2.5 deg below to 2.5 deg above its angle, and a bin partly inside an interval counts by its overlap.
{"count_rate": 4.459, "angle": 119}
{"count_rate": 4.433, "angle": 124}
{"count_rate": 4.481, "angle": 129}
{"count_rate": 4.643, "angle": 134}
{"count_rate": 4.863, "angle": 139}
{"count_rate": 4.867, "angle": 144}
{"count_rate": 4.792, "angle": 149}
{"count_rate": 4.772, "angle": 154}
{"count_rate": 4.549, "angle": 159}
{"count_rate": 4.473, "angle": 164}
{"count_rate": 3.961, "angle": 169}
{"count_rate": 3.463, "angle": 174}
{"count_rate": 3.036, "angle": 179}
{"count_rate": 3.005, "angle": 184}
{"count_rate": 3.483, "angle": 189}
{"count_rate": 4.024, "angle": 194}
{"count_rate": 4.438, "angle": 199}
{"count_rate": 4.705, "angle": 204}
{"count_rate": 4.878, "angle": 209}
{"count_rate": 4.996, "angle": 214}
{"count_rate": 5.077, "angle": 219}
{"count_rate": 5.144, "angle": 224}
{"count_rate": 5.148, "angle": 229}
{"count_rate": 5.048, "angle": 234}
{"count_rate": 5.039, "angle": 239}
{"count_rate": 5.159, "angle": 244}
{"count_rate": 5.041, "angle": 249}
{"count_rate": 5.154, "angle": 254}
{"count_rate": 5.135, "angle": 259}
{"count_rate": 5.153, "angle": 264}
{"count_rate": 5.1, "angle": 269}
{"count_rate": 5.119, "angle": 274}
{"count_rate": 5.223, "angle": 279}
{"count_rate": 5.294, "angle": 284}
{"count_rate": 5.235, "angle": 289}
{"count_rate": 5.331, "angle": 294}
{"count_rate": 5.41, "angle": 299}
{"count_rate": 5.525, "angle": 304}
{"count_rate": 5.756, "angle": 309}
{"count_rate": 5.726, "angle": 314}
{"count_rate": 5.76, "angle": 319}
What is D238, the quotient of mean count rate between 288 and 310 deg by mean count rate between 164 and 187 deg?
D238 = 1.56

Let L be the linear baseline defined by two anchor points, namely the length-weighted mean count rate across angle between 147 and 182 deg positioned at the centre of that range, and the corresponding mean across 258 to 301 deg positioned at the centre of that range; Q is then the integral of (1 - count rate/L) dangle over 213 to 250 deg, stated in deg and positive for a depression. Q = -2.5 deg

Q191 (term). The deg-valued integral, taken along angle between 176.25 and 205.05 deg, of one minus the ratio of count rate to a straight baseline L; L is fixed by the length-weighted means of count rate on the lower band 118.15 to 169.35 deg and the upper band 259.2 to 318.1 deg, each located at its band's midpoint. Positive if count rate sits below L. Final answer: 6.6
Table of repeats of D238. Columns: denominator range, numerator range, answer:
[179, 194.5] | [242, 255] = 1.52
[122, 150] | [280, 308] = 1.15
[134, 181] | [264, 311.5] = 1.23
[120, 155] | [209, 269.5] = 1.09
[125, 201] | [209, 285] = 1.22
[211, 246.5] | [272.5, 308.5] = 1.05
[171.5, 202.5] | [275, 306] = 1.47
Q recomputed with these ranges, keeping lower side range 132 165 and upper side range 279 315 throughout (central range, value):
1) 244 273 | 0.73 deg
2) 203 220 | 0.37 deg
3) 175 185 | 3.66 deg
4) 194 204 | 1.14 deg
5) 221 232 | -0.09 deg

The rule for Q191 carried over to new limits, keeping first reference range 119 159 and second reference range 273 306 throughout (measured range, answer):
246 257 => 0.1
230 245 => 0.0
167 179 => 3.1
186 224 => 3.2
